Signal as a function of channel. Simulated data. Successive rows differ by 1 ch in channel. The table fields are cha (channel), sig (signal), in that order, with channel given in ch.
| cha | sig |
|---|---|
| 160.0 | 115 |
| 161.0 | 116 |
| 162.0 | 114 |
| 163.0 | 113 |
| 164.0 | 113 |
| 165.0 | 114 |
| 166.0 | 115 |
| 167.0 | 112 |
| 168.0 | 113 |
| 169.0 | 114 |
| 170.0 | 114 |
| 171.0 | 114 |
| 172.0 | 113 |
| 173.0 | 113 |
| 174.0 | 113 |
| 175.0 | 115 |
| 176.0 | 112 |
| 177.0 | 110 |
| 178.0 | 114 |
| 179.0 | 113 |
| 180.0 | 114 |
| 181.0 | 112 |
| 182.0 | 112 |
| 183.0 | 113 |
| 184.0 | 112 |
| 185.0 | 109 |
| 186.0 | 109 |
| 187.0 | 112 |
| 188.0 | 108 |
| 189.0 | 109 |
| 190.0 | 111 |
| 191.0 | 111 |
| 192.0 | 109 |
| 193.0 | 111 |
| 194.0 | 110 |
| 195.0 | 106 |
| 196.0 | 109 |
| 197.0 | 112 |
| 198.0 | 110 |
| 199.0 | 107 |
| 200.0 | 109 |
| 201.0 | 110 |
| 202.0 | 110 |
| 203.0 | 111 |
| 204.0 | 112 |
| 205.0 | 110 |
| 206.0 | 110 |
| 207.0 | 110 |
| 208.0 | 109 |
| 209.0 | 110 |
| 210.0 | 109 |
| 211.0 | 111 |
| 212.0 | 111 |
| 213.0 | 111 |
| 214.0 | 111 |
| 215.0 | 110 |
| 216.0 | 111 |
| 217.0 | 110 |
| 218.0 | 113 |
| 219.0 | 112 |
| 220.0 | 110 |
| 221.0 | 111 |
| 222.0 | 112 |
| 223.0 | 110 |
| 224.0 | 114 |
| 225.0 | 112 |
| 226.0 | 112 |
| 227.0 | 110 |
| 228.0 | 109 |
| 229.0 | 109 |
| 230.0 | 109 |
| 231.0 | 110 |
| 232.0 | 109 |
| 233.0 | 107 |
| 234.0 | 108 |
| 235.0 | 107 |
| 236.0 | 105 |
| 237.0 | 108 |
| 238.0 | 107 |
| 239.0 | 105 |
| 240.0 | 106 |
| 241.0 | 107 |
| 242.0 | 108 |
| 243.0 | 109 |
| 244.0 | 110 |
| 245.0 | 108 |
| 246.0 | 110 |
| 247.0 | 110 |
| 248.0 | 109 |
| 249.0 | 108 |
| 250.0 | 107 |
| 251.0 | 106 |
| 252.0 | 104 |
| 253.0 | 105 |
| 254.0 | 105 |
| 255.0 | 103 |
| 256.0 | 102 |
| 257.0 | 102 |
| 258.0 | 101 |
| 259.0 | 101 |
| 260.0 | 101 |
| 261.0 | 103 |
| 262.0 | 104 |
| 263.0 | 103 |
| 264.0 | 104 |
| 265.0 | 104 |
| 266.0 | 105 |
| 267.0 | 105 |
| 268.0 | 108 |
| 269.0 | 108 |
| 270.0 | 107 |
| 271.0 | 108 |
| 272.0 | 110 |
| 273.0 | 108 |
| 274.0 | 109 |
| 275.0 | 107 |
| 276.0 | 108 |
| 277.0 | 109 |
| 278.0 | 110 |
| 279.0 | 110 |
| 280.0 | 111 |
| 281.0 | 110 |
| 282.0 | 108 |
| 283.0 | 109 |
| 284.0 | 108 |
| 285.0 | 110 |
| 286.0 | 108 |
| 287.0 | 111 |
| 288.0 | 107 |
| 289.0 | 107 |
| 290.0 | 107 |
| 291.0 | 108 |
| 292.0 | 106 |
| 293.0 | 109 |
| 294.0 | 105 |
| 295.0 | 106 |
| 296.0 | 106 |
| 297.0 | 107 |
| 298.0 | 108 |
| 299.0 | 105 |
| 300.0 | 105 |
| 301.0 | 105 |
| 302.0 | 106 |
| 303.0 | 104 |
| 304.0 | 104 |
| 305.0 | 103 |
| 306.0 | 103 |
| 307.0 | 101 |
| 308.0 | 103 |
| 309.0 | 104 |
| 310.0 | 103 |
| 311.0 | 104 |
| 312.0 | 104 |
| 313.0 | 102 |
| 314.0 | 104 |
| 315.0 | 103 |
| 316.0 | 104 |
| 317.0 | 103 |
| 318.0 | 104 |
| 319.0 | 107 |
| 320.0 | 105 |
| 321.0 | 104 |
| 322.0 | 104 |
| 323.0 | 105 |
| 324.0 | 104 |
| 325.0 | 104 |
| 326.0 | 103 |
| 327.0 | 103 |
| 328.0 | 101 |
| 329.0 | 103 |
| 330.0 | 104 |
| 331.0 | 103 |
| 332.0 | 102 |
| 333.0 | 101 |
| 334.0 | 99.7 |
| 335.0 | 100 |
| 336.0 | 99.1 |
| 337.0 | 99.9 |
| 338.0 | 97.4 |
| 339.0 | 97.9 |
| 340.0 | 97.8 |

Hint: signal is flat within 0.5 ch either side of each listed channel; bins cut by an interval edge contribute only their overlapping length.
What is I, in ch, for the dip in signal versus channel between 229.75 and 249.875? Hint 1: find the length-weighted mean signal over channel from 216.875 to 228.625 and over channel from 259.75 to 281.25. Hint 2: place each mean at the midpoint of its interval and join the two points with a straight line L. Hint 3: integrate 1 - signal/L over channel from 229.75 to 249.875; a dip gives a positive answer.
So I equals 0.3 ch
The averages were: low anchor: 111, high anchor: 107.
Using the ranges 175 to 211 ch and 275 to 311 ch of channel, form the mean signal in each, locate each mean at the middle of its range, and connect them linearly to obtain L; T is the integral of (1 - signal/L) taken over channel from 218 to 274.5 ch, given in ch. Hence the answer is 0.6 ch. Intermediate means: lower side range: 110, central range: 107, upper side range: 107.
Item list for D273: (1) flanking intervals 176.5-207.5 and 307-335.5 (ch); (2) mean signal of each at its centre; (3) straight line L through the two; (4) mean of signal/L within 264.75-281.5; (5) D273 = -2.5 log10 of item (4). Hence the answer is -0.02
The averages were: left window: 110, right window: 103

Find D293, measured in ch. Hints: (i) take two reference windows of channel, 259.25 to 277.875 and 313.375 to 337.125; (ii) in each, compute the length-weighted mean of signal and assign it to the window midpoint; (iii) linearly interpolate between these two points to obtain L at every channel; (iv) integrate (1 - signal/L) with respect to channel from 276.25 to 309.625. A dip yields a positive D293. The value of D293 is -0.6 ch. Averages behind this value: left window 106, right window 103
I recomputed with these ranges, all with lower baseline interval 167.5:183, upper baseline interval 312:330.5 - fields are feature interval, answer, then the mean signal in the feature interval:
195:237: 0.2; 110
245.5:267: 0.7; 105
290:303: -0.1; 106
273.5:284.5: -0.3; 109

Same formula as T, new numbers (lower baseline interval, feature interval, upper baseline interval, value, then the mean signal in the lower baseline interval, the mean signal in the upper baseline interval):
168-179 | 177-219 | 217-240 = 0.4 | 113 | 109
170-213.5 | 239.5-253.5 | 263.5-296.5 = 0.2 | 111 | 108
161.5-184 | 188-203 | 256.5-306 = 0.3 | 113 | 106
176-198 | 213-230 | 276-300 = -0.2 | 111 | 108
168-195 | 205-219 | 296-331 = -0.1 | 112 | 104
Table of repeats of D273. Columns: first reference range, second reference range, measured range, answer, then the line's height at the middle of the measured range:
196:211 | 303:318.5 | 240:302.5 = -0.01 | 106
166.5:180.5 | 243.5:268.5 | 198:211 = 0.00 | 110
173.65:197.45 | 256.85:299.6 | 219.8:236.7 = -0.01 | 109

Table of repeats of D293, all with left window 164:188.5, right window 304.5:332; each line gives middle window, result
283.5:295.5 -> -0.3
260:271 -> 0.2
